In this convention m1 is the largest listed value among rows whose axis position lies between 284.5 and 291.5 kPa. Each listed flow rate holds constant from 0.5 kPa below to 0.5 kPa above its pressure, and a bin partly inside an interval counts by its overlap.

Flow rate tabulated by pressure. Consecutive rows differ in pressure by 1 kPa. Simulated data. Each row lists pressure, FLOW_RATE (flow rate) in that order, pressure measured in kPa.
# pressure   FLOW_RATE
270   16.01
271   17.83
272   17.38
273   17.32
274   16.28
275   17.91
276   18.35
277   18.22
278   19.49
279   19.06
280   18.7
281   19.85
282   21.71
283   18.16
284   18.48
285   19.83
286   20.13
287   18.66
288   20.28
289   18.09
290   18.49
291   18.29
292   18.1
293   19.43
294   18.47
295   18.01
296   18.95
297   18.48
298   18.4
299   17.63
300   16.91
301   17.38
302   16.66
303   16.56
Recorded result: 20.28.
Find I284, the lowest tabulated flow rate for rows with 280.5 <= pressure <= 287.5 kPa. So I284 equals 18.16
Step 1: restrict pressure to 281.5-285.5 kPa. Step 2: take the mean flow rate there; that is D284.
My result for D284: 19.5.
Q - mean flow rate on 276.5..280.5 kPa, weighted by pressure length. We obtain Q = 18.9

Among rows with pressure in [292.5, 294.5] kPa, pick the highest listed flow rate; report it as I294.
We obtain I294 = 19.43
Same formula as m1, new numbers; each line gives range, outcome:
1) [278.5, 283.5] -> 21.71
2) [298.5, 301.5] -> 17.63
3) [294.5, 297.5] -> 18.95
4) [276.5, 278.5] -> 19.49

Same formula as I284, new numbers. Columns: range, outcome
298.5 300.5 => 16.91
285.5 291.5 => 18.09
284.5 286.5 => 19.83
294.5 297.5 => 18.01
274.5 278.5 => 17.91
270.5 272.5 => 17.38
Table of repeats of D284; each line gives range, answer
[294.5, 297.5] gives 18.5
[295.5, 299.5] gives 18.4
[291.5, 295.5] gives 18.5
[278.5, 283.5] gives 19.5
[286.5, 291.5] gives 18.8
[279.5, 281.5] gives 19.3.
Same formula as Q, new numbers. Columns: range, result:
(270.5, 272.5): 17.6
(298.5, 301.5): 17.3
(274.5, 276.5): 18.1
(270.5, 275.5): 17.3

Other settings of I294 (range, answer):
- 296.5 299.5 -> 18.48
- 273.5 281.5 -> 19.85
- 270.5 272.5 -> 17.83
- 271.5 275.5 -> 17.91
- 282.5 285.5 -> 19.83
